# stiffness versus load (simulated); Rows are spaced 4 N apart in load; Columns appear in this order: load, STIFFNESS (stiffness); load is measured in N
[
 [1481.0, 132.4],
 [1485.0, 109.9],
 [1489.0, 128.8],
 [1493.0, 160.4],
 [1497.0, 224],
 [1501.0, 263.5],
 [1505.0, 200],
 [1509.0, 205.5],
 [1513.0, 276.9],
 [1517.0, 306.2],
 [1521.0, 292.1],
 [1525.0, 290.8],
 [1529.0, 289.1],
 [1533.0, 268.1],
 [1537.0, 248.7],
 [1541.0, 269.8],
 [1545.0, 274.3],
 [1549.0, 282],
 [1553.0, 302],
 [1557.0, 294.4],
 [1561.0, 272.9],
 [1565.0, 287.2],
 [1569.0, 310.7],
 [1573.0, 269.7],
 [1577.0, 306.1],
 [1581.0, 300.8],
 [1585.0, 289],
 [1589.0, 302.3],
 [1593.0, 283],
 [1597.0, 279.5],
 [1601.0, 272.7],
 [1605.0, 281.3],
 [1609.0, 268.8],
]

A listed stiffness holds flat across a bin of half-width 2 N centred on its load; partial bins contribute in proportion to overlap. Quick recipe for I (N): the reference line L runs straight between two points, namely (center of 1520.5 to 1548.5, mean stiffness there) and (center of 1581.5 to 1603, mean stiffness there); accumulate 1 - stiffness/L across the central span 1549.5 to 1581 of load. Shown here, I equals -1.19 N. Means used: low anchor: 276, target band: 292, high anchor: 286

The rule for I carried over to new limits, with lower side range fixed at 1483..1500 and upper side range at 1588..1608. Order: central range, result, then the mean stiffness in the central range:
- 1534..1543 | -1.90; 260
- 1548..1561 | -3.21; 291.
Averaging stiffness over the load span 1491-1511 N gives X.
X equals 211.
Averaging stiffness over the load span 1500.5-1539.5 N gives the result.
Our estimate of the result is 264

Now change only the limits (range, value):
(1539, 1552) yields 277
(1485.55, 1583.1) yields 261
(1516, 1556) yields 282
